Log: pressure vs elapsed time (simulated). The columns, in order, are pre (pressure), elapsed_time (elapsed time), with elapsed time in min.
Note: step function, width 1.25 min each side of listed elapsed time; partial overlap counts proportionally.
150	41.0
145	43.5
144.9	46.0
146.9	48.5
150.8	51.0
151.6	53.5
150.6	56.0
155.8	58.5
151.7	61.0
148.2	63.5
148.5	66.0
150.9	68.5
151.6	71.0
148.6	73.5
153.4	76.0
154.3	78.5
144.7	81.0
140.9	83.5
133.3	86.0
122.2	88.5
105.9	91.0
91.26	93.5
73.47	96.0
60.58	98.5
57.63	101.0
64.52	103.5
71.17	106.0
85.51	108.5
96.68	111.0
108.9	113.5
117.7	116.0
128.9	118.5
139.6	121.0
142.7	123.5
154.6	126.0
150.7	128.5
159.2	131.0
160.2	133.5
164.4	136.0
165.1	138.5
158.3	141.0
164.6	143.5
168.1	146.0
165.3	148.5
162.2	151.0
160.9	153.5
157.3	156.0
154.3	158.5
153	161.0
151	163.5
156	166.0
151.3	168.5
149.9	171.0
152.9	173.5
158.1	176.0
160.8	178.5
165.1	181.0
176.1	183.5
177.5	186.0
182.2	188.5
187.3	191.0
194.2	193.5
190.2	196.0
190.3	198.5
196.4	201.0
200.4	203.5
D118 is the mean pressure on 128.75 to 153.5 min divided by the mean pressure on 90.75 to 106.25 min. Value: 2.2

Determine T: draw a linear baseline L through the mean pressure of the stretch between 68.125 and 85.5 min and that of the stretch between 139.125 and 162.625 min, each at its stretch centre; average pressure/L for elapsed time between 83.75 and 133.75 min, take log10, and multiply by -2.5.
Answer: 0.36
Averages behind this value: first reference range 148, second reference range 160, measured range 111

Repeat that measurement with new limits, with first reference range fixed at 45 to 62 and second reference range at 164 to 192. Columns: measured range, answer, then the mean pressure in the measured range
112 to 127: 0.20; 131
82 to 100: 0.43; 104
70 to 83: 0.02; 150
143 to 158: -0.01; 163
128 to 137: 0.00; 159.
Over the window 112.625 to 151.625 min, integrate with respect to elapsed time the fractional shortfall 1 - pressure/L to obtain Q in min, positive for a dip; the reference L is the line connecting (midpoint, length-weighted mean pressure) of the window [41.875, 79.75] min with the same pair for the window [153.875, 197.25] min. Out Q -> 2.2 min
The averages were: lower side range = 150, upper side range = 166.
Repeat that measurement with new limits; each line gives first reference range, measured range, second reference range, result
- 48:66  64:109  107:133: 8.3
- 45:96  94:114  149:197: 9.7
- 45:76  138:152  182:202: 0.8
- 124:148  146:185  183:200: 3.4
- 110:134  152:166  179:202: 0.5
